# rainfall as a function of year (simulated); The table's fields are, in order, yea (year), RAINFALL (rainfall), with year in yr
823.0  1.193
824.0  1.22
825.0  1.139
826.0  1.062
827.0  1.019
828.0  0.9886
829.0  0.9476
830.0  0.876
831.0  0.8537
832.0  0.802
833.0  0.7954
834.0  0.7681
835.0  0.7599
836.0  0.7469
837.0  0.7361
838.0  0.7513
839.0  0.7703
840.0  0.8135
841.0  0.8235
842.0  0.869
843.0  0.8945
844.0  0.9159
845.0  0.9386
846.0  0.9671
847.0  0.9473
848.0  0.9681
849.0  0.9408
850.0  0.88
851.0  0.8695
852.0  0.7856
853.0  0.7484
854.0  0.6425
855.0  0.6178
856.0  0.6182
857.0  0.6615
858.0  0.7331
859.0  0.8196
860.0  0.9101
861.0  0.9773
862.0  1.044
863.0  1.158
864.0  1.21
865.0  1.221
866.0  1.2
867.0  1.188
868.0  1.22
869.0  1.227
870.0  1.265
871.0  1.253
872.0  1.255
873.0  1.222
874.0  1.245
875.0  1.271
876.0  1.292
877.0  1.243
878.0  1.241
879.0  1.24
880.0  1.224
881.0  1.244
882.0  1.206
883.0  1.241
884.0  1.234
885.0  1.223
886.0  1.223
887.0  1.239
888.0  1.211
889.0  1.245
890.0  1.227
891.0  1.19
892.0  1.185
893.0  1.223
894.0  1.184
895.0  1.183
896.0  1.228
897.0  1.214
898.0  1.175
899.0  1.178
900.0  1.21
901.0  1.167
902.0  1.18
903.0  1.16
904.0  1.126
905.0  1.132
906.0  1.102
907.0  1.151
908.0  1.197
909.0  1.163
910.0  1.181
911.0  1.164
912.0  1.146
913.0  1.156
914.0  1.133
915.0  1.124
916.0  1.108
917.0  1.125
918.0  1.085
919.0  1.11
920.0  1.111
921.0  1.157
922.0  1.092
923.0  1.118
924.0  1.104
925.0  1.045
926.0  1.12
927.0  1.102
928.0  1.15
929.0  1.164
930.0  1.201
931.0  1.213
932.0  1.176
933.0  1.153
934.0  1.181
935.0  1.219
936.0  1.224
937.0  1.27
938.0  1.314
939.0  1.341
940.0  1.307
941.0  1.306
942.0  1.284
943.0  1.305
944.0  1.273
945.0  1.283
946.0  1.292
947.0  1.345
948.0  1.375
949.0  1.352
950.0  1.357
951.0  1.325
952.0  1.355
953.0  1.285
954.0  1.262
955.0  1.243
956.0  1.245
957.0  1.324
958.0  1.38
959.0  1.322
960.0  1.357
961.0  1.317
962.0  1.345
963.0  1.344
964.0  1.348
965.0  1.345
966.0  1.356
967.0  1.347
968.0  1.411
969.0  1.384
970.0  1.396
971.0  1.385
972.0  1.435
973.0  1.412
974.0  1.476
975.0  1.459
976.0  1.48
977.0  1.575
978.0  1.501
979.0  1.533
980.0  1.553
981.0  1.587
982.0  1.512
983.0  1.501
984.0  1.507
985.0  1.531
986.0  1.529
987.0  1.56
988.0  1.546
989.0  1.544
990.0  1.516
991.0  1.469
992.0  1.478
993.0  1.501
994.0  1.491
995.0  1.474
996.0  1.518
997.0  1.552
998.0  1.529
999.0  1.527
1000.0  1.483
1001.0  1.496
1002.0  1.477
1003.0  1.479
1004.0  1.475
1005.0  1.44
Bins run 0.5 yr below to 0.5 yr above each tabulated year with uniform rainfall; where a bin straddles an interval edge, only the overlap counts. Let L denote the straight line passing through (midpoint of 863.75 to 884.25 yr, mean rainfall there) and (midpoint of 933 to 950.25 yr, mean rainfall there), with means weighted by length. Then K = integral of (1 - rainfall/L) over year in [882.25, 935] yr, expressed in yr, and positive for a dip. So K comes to 4.1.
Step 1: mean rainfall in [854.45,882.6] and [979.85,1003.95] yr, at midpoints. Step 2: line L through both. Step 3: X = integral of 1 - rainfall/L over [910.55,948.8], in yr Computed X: 3.34 yr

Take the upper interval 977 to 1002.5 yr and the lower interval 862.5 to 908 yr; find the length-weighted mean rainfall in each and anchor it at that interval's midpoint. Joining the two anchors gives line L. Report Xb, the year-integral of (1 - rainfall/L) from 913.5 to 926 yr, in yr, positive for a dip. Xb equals 1.92 yr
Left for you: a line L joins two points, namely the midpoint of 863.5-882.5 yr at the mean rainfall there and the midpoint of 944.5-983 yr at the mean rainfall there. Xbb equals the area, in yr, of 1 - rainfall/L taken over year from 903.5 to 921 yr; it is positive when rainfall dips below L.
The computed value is 2.2 yr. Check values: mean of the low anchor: 1.24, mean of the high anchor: 1.39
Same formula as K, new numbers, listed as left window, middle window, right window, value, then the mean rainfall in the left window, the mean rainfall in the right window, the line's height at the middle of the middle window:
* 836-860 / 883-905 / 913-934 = -4.2 yr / 0.814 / 1.13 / 1.01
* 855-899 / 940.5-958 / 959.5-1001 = 0.8 yr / 1.15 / 1.47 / 1.37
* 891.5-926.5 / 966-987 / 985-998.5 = -0.4 yr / 1.15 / 1.52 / 1.45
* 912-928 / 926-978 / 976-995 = -0.1 yr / 1.11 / 1.52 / 1.31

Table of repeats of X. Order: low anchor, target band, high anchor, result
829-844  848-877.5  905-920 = -3.0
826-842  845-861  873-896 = 2.7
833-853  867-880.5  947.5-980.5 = -3.6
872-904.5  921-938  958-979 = 1.9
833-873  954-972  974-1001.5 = 0.8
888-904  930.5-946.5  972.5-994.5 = 1.1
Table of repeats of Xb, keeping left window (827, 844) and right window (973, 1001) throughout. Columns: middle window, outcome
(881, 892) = -1.7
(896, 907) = -0.4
